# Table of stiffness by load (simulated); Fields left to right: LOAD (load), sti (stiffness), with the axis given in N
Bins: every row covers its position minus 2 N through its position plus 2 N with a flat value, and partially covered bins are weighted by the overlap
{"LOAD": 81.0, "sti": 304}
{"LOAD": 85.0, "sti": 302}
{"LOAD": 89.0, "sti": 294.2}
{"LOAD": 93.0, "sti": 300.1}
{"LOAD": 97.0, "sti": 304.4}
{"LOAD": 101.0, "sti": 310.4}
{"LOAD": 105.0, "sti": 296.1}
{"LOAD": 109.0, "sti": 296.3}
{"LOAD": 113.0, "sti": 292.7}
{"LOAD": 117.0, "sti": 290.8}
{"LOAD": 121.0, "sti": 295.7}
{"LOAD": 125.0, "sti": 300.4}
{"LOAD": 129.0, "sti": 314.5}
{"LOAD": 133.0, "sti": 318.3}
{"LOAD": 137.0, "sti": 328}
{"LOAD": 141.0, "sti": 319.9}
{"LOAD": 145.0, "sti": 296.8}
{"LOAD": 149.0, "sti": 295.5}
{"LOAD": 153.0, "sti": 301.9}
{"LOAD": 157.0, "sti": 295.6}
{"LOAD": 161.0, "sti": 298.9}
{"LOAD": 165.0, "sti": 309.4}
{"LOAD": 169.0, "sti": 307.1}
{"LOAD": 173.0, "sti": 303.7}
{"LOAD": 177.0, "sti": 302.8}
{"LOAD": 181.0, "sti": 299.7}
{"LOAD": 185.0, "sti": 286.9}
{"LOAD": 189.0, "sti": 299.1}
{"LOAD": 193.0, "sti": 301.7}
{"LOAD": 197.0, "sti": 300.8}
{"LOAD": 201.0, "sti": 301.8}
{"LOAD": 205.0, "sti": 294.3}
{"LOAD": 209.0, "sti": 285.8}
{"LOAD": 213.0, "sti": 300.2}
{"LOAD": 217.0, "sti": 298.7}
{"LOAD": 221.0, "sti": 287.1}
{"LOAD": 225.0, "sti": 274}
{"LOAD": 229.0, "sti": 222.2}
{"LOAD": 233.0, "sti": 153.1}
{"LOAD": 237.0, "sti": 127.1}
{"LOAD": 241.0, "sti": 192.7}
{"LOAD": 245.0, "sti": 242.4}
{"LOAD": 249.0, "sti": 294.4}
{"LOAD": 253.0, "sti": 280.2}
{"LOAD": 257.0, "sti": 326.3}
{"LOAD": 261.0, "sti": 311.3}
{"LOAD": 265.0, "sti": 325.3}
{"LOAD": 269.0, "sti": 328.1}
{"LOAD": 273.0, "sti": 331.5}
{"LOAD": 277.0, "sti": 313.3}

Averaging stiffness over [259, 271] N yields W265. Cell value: 322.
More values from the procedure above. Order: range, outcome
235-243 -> 160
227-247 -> 188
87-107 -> 301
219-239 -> 213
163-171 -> 308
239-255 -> 252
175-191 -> 297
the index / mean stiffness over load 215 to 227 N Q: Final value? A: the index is 287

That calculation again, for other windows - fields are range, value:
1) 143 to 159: 297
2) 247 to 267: 308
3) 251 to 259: 303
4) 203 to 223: 293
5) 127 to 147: 315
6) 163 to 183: 305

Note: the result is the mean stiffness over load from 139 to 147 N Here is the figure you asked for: 308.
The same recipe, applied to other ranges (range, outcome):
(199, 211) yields 294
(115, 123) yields 293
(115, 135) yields 304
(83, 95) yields 299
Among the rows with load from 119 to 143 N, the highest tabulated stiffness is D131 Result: 328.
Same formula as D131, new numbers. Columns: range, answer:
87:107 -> 310.4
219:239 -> 287.1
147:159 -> 301.9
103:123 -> 296.3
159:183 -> 309.4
